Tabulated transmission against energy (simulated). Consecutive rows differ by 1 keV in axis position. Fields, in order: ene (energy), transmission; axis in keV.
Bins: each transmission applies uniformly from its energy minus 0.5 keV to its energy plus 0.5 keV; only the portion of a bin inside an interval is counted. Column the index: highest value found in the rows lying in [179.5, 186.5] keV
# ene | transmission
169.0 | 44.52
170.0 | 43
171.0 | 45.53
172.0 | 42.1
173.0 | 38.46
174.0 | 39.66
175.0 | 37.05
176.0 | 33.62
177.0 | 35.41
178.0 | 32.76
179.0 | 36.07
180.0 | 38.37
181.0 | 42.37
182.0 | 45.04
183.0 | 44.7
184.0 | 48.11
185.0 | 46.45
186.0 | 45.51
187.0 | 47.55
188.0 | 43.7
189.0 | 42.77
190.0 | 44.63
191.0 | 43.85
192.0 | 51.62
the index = 48.11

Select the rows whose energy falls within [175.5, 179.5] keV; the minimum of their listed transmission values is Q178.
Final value 32.76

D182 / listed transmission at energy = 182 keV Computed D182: 45.04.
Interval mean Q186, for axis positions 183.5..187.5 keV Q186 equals 46.9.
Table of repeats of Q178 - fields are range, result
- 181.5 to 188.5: 43.7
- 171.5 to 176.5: 33.62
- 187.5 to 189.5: 42.77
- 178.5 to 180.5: 36.07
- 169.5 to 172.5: 42.1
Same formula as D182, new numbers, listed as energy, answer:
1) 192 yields 51.62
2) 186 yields 45.51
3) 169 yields 44.52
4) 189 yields 42.77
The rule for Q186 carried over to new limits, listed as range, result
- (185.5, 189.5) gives 44.9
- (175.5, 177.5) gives 34.5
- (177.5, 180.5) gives 35.7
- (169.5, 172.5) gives 43.5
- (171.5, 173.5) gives 40.3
